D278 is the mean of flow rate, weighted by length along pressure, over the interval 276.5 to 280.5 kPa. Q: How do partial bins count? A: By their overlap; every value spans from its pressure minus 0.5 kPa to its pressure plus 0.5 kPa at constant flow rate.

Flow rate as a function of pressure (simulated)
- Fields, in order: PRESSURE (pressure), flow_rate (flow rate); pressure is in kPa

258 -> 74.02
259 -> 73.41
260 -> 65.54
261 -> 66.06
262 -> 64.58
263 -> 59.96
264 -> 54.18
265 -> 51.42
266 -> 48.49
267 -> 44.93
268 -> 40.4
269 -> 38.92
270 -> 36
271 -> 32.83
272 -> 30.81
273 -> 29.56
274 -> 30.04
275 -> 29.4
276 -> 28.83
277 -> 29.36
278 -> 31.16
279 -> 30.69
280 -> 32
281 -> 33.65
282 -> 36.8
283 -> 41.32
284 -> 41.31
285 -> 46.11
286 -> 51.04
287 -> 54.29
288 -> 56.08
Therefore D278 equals 30.8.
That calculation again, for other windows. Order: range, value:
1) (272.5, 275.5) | 29.7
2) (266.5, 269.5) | 41.4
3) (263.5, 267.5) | 49.8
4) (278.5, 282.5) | 33.3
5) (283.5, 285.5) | 43.7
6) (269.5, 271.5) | 34.4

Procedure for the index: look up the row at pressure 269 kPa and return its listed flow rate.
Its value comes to 38.92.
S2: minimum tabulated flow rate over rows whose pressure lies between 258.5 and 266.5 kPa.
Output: 48.49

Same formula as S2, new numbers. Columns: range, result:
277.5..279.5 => 30.69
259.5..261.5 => 65.54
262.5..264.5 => 54.18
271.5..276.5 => 28.83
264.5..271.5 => 32.83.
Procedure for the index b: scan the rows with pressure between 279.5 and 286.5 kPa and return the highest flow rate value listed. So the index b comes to 51.04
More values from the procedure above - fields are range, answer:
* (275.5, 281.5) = 33.65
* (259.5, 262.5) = 66.06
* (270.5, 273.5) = 32.83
